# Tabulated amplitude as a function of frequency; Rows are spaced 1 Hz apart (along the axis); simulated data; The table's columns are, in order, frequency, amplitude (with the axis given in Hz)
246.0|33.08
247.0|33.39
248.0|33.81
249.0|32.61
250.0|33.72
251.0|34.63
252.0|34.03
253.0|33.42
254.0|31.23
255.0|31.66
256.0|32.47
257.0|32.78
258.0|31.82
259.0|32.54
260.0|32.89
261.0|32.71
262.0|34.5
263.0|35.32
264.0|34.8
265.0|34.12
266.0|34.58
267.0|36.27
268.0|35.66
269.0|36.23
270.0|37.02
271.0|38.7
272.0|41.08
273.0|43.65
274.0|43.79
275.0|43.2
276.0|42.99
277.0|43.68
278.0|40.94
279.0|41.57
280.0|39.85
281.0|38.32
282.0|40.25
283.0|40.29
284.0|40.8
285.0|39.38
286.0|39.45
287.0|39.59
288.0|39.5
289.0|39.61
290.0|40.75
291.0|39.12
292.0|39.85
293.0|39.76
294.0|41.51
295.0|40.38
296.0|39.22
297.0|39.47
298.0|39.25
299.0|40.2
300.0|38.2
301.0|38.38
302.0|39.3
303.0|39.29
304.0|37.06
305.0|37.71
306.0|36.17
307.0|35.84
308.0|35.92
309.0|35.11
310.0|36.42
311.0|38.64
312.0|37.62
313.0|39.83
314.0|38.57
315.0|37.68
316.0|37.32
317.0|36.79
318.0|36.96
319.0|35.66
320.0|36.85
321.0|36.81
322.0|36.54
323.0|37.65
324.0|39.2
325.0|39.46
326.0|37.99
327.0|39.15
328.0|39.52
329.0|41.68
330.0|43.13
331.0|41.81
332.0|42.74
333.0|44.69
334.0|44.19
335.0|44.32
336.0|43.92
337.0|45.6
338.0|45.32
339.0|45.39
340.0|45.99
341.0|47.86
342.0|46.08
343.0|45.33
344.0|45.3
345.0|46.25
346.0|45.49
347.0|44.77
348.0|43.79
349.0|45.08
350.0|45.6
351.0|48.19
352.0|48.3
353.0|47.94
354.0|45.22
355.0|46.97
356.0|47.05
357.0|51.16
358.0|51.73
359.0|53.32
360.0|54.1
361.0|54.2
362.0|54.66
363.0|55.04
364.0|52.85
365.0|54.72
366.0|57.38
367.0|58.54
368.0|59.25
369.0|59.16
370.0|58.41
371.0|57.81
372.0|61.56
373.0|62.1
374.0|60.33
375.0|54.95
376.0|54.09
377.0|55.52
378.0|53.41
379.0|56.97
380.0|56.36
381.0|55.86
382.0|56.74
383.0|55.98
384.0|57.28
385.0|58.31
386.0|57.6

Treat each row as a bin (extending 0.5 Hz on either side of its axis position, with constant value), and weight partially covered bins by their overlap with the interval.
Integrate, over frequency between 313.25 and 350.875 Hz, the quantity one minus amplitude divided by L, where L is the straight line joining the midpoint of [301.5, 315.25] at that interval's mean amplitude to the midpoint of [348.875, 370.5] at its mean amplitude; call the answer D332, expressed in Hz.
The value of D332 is 2.06 Hz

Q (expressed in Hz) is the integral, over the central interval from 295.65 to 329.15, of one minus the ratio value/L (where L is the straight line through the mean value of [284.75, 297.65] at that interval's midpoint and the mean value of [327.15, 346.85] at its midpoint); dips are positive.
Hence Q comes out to 3.2 Hz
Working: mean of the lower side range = 39.8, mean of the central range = 37.9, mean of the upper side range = 44.4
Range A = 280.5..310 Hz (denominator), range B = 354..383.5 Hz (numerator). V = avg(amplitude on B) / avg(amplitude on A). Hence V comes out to 1.42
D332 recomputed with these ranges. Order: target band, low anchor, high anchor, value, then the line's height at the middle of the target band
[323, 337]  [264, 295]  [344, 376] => 1.8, 47.6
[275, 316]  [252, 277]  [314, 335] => -1.6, 37.8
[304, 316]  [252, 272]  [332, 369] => 1.4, 42.2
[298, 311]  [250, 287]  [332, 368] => 1.4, 42.2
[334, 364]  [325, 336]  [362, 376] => 1.0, 49.4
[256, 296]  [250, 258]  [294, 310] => -3.4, 35.3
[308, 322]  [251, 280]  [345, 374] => 2.4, 44.9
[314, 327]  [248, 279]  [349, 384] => 2.4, 46.1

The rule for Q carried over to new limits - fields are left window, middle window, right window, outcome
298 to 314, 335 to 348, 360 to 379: 0.8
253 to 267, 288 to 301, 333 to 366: -0.2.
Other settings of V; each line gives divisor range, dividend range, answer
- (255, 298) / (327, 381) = 1.31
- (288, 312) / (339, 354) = 1.19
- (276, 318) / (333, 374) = 1.29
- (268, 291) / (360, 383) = 1.41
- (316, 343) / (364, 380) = 1.39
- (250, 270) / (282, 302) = 1.17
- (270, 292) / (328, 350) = 1.10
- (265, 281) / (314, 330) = 0.96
